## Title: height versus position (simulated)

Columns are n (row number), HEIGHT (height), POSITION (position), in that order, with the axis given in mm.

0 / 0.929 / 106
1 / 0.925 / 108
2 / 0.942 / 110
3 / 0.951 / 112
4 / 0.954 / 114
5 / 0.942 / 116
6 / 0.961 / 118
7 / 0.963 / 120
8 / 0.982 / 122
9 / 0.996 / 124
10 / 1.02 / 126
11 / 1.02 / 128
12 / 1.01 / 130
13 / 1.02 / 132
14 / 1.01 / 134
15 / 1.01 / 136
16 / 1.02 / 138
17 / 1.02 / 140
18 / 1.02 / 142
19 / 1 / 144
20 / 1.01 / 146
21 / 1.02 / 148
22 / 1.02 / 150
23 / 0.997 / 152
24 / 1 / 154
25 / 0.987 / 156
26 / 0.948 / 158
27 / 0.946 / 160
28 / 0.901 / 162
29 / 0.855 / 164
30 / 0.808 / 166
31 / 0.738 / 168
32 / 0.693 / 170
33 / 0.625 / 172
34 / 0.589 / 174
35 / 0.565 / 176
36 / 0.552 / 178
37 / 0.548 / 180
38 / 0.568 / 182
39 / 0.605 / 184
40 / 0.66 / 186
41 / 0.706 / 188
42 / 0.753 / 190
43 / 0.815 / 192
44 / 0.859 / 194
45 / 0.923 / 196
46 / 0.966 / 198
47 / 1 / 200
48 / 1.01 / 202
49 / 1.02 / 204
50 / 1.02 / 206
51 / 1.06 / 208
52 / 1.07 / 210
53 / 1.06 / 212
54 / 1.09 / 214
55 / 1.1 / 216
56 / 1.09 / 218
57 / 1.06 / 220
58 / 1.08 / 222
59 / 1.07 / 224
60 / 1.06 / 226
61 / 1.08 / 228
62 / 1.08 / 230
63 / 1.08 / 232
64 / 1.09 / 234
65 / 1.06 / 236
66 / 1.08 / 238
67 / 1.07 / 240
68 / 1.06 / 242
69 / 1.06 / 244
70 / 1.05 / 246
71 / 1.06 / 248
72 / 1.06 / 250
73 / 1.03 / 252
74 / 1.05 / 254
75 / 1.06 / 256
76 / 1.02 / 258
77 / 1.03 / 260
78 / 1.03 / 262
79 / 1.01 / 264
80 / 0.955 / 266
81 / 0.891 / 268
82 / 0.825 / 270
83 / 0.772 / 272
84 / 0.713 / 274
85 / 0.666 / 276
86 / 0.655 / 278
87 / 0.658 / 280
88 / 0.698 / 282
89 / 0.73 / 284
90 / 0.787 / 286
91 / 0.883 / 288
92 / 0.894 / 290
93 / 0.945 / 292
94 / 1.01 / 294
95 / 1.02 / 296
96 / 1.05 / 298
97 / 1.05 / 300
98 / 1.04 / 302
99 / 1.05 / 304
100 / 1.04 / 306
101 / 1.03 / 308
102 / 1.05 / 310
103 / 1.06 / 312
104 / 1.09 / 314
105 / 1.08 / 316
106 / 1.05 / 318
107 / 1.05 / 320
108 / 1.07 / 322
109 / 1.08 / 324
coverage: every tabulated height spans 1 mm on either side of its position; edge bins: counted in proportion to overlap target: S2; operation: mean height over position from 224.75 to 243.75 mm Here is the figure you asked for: 1.07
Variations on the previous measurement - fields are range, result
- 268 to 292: 0.767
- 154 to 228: 0.877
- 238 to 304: 0.936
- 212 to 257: 1.07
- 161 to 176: 0.732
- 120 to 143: 1.01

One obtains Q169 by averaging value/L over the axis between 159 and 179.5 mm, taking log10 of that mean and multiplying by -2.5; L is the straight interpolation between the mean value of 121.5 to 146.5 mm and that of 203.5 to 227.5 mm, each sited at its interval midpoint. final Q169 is 0.39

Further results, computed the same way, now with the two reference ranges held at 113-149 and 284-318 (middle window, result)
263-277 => 0.20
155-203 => 0.27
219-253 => -0.07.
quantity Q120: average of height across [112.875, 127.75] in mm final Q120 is 0.976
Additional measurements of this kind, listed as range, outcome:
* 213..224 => 1.08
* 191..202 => 0.921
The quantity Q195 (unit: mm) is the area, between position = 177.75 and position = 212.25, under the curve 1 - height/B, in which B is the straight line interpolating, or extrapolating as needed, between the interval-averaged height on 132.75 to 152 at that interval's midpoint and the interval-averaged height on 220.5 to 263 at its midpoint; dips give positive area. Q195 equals 6.4 mm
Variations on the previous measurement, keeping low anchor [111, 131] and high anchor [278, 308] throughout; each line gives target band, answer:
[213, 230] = -2.5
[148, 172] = 1.8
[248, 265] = -2.0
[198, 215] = -1.6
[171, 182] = 4.4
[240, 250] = -1.4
